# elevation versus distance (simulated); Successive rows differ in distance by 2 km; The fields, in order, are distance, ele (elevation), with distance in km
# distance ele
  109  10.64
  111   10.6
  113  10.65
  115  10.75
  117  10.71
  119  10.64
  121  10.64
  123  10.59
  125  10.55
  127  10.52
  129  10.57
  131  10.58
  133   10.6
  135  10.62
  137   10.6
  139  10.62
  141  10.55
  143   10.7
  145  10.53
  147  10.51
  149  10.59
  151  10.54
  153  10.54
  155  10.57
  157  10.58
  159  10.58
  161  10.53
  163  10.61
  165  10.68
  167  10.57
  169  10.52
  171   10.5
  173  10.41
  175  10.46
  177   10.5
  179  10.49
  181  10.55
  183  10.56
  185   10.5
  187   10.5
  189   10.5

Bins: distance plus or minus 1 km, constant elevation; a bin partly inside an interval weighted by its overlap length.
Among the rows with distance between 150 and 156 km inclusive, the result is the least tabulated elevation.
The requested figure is 10.54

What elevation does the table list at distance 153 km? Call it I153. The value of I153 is 10.54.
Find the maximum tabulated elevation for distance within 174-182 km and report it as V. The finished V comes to 10.55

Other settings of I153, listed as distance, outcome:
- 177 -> 10.5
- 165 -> 10.68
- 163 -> 10.61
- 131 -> 10.58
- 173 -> 10.41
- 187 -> 10.5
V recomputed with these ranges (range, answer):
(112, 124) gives 10.75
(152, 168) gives 10.68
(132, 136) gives 10.62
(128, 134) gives 10.6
